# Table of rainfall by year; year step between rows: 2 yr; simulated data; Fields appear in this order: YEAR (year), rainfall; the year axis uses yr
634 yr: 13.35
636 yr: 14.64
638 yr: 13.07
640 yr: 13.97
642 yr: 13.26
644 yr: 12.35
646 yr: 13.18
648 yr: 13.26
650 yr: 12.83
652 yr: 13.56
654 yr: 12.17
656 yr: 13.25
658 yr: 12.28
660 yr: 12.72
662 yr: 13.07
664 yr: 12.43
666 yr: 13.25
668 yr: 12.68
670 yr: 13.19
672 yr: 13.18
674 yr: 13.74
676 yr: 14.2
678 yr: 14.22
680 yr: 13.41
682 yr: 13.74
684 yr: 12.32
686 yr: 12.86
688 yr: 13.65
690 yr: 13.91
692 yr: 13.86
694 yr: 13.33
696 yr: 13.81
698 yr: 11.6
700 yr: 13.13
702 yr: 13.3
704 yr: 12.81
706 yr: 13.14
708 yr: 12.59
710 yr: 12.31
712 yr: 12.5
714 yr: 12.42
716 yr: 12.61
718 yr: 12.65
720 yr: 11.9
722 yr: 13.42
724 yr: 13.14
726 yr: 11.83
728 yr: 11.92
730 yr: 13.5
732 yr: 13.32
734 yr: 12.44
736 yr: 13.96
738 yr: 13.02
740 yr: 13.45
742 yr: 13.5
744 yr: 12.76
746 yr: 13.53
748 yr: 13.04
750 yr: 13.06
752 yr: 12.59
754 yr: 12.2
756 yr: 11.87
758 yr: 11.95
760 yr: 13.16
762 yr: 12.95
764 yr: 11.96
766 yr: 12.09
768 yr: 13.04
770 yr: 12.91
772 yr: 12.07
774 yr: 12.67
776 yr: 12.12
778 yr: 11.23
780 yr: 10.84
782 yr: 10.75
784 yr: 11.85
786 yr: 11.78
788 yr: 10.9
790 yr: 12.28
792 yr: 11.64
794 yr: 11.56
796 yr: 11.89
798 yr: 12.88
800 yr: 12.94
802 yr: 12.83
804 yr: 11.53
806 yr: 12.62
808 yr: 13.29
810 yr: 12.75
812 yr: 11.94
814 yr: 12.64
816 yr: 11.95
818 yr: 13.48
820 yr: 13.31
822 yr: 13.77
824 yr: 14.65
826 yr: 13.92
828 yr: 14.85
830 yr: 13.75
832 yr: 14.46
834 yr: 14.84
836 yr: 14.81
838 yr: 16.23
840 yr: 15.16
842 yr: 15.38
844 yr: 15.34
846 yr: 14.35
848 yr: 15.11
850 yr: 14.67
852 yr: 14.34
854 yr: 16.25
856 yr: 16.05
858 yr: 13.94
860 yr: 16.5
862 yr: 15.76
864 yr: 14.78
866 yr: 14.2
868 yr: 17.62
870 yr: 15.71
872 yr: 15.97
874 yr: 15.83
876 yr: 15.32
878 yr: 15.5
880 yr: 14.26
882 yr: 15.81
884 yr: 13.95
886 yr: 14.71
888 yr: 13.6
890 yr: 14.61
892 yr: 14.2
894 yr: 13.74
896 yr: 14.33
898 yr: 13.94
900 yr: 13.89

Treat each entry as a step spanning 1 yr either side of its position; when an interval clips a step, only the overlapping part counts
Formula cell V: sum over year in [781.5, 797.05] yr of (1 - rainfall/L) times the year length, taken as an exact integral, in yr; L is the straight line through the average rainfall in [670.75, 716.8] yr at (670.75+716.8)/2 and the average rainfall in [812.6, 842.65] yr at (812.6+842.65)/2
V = 2.5 yr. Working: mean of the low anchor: 13.2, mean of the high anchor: 14.2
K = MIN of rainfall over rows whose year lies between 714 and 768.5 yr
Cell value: 11.83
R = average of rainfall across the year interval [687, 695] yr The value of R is 13.7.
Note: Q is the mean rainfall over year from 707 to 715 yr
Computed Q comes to 12.5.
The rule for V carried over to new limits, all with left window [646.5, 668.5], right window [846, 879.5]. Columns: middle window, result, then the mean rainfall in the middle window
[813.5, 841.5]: 1.5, 14.2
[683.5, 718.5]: 1.2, 12.9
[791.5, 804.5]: 2.1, 12.2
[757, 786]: 4.4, 12.1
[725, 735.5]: 0.8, 12.7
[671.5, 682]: -0.5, 13.8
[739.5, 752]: 0.7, 13.2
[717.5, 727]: 0.8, 12.6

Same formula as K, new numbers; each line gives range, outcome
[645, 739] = 11.6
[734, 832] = 10.75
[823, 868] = 13.75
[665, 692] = 12.32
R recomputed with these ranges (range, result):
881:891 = 14.5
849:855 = 15.1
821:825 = 14.2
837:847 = 15.3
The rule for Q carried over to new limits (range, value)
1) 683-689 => 12.9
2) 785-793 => 11.7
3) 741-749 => 13.2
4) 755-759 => 11.9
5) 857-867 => 15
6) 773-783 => 11.5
